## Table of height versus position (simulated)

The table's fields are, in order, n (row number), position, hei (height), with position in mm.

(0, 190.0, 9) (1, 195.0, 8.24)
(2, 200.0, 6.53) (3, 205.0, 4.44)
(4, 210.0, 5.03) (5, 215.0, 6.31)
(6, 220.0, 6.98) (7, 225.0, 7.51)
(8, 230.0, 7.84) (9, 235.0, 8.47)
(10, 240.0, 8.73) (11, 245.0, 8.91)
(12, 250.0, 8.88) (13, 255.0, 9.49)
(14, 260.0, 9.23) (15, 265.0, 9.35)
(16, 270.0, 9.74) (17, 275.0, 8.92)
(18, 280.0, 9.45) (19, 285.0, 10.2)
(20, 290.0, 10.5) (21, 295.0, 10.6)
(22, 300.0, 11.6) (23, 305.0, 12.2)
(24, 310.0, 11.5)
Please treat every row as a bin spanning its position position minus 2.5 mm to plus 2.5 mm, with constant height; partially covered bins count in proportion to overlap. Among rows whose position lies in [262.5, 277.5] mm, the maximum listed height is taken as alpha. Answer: 9.74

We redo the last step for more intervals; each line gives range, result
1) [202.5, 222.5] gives 6.98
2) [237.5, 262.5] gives 9.49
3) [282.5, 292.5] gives 10.5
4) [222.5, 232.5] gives 7.84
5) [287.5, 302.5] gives 11.6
